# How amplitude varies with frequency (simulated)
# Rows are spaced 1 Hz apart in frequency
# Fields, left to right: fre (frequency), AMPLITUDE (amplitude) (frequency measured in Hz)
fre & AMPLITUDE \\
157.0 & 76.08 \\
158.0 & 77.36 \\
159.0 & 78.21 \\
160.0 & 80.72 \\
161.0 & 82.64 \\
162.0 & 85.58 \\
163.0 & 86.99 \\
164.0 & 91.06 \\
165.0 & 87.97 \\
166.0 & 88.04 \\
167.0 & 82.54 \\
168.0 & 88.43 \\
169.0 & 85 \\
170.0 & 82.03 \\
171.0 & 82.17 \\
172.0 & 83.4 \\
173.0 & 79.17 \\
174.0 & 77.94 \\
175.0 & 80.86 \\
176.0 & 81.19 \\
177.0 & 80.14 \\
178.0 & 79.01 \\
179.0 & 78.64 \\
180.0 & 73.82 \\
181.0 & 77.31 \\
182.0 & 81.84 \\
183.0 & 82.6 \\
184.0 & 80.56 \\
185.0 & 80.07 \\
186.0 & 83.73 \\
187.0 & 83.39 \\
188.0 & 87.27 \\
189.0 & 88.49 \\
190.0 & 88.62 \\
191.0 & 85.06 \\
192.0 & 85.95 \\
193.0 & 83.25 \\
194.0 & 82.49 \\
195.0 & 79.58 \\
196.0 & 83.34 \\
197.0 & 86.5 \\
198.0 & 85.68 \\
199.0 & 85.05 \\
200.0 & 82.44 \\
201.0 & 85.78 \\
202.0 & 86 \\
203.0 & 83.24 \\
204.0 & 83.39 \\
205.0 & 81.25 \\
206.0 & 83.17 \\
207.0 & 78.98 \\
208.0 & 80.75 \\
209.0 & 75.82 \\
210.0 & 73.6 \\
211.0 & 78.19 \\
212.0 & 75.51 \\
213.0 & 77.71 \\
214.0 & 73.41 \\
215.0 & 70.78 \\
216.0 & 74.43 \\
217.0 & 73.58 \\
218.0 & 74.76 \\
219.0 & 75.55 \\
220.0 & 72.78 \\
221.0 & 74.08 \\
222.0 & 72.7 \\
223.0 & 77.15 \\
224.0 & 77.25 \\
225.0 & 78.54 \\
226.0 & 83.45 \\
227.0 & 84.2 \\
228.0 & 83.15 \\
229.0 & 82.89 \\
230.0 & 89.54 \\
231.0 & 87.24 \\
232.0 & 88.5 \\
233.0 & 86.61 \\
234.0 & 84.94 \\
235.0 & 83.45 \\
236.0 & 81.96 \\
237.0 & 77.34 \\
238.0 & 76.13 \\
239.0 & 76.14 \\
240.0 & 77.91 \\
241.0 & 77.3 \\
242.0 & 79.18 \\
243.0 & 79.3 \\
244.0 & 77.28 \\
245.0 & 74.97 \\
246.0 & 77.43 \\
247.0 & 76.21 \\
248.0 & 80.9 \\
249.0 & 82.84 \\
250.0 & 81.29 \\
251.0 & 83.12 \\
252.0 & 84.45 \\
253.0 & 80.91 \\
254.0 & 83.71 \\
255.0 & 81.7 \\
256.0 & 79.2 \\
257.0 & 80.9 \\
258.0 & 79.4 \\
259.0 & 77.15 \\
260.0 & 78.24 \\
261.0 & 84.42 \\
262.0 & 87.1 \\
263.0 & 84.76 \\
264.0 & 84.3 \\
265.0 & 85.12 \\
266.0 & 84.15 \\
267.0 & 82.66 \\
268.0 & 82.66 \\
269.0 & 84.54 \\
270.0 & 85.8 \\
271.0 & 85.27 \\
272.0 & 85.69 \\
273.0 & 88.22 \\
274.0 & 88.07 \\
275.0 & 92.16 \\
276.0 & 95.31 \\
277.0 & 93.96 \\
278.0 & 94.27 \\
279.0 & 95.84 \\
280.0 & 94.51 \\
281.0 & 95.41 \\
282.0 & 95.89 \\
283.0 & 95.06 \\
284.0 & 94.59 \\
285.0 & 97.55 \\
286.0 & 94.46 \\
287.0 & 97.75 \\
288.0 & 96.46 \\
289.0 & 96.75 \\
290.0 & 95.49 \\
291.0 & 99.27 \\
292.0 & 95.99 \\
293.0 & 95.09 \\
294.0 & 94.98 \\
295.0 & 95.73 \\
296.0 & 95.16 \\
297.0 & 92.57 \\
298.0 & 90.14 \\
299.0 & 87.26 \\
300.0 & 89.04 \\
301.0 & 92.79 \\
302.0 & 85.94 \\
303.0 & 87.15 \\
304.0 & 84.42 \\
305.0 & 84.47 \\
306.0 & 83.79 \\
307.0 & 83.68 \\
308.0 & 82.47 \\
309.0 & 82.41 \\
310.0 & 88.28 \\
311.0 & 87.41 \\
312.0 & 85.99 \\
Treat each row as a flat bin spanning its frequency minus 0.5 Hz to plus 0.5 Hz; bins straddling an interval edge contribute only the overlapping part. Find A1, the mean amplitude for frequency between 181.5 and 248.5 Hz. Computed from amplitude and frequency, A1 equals 80.6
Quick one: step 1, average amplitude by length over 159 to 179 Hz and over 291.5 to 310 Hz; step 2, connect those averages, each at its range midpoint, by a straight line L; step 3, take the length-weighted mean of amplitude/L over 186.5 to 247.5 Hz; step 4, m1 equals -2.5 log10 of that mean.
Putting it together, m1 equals 0.063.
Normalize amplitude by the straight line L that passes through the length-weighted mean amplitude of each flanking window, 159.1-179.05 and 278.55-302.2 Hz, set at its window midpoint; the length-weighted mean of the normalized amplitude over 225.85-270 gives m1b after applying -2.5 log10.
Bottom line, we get 0.109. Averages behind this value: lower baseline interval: 83.2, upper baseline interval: 94.4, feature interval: 81.8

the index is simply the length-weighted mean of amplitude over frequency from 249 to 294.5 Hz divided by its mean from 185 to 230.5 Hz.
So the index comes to 1.10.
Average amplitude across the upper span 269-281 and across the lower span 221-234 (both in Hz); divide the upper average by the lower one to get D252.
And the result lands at 1.10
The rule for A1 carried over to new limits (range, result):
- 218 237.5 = 81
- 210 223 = 74.5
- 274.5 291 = 95.5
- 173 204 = 82.6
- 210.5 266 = 79.9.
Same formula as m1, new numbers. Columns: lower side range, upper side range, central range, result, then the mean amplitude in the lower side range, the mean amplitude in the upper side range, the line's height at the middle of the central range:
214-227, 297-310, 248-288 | -0.07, 75.7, 86.5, 81.8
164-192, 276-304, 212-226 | 0.16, 82.8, 93.9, 86.8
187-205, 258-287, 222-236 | 0.04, 84.7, 88.8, 86.5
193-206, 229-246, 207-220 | 0.10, 83.7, 81.1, 82.7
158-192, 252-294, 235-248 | 0.12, 82.8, 89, 87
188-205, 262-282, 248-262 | 0.08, 84.7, 88.7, 87.8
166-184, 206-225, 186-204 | -0.08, 81.1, 75.7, 78.4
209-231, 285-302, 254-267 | 0.06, 77.5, 94.2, 86.7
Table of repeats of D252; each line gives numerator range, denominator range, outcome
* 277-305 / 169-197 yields 1.14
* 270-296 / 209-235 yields 1.19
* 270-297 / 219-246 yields 1.17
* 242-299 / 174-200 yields 1.06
